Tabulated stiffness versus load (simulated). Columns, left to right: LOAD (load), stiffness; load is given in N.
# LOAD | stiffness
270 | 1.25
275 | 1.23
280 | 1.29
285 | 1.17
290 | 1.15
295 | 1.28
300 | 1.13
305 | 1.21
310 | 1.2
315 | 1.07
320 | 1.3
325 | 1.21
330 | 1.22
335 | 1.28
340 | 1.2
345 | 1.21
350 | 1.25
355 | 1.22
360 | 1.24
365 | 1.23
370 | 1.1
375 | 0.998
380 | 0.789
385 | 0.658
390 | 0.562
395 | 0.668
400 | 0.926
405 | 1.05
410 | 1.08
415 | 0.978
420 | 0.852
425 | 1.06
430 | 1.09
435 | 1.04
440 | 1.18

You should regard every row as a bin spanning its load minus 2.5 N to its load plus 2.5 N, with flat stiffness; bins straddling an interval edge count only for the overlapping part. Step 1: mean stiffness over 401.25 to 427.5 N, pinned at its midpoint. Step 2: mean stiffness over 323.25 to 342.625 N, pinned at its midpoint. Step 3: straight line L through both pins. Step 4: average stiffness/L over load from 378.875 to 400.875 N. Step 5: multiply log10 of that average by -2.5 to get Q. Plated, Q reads 0.46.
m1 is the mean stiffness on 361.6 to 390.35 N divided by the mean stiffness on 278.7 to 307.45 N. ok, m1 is 0.8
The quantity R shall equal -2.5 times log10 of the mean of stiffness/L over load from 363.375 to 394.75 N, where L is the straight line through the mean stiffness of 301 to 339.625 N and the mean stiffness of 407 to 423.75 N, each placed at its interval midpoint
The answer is 0.23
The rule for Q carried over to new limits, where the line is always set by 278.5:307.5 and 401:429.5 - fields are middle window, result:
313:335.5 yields -0.06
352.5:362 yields -0.12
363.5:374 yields -0.05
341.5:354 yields -0.10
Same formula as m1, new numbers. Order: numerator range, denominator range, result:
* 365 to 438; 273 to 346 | 0.77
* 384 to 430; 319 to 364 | 0.72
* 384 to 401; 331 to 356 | 0.56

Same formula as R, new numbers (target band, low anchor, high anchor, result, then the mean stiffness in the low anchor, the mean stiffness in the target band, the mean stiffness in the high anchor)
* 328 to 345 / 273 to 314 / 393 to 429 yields -0.110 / 1.2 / 1.23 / 0.955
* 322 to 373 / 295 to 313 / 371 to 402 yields -0.244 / 1.19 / 1.21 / 0.78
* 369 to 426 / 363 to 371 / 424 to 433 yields 0.260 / 1.17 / 0.884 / 1.08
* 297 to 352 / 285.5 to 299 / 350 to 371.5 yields -0.004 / 1.2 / 1.21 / 1.21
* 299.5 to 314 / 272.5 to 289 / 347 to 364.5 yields 0.047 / 1.22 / 1.18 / 1.24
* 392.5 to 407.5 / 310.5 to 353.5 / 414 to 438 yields 0.206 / 1.22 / 0.881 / 1.01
